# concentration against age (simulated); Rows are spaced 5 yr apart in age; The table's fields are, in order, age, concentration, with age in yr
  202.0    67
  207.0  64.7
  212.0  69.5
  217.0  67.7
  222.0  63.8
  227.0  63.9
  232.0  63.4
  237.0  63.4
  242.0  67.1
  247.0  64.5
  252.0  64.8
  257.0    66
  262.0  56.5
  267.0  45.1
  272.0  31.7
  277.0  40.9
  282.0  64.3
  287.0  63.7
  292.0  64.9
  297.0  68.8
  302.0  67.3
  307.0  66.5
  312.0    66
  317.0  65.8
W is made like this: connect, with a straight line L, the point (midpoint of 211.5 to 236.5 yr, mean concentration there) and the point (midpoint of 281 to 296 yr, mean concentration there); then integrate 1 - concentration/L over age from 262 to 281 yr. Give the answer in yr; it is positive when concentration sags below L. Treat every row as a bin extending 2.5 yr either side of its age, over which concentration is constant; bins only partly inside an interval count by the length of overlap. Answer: 6.3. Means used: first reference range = 65.2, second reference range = 64.8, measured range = 43.5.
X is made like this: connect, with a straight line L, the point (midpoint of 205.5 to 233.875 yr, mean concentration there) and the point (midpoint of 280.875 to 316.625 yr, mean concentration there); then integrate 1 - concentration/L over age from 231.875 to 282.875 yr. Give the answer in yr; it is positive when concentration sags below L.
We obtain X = 7.2 yr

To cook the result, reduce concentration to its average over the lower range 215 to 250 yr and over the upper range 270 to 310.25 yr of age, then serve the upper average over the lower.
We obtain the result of 0.91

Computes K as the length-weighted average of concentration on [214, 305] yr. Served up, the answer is 60.5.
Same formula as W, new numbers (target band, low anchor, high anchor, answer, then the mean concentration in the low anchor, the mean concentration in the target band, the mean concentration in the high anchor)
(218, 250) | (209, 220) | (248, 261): 0.8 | 68.2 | 64.5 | 64.3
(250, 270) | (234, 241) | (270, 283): -1.7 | 64.2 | 57.3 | 44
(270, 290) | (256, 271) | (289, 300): 3.2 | 52.4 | 51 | 66.7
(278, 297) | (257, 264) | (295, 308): 0.6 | 59.9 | 63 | 67.6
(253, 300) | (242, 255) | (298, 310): 7.1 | 65.2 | 56.2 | 67.1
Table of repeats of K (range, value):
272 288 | 51.8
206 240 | 65.2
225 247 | 64.5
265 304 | 55.8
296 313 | 67.1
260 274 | 44.5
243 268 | 60.7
